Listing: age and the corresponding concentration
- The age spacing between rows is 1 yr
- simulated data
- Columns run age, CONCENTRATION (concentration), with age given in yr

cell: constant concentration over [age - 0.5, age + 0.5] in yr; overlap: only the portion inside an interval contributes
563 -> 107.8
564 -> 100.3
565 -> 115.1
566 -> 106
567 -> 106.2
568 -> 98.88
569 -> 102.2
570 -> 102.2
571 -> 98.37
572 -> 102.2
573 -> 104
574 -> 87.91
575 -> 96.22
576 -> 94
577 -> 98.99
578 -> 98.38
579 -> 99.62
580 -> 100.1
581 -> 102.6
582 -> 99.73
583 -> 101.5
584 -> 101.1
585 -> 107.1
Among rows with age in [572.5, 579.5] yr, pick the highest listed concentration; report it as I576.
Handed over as 104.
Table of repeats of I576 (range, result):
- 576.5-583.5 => 102.6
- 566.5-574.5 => 106.2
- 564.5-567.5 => 115.1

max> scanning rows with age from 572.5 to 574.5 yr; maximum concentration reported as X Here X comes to 104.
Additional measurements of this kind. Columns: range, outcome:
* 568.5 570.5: 102.2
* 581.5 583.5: 101.5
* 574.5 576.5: 96.22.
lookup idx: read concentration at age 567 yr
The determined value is 106.2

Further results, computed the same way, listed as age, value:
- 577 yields 98.99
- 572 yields 102.2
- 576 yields 94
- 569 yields 102.2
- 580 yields 100.1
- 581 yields 102.6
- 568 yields 98.88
